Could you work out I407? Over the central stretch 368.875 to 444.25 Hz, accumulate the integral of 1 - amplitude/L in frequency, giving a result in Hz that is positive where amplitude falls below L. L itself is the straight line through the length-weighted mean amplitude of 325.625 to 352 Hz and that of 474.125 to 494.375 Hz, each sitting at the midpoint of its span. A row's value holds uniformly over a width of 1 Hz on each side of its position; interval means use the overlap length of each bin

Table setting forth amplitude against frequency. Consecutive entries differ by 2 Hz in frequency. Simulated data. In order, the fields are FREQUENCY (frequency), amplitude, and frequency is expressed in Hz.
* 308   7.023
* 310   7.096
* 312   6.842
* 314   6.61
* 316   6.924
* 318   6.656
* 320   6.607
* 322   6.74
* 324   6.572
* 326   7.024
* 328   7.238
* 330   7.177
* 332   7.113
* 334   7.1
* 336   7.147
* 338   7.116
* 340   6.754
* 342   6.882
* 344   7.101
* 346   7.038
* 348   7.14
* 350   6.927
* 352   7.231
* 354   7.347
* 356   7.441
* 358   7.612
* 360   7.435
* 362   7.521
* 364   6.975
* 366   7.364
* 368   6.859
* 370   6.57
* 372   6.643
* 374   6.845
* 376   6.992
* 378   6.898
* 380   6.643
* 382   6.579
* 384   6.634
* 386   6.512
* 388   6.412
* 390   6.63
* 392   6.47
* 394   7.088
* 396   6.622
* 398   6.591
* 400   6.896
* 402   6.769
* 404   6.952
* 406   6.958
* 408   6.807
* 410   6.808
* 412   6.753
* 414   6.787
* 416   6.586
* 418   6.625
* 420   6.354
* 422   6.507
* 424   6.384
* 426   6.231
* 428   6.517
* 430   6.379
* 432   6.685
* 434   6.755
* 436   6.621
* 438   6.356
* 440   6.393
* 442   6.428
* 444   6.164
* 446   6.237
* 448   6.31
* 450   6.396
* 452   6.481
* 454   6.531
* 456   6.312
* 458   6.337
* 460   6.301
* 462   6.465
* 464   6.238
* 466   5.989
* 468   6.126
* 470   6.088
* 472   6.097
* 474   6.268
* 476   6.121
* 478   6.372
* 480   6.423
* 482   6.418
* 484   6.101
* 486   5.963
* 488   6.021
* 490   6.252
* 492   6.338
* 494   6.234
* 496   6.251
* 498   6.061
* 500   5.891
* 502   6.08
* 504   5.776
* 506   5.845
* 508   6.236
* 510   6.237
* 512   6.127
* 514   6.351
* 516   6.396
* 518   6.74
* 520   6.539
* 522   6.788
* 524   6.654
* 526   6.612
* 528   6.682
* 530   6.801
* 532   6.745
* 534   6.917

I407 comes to 0.47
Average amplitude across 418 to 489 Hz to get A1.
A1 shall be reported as 6.33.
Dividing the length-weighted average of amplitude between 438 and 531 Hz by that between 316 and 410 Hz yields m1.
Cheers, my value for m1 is 0.91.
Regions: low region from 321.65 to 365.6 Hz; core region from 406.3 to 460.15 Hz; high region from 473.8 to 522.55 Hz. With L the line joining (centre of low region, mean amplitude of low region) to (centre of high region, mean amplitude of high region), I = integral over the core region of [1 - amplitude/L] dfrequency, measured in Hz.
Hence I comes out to 0.9 Hz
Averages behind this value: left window 7.13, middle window 6.49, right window 6.23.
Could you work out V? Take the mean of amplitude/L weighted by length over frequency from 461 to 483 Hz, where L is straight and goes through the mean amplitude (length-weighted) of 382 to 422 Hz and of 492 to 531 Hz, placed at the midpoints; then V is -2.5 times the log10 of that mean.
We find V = 0.04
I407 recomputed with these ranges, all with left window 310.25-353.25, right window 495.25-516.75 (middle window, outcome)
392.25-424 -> -0.7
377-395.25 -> 0.1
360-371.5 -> -0.5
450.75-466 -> 0.0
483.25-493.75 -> 0.1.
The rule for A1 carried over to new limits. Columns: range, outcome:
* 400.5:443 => 6.61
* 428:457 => 6.43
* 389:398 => 6.69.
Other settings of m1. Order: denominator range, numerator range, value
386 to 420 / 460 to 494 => 0.92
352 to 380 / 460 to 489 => 0.87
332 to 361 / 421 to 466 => 0.89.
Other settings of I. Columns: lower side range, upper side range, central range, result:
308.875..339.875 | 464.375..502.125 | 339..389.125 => -1.8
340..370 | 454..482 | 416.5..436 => 0.3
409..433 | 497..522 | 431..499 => 0.9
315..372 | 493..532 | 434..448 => 0.5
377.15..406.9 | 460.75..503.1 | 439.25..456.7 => 0.0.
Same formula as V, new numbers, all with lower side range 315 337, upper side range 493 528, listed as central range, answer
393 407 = -0.03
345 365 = -0.07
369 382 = 0.00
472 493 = 0.03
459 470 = 0.04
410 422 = 0.00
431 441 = 0.00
